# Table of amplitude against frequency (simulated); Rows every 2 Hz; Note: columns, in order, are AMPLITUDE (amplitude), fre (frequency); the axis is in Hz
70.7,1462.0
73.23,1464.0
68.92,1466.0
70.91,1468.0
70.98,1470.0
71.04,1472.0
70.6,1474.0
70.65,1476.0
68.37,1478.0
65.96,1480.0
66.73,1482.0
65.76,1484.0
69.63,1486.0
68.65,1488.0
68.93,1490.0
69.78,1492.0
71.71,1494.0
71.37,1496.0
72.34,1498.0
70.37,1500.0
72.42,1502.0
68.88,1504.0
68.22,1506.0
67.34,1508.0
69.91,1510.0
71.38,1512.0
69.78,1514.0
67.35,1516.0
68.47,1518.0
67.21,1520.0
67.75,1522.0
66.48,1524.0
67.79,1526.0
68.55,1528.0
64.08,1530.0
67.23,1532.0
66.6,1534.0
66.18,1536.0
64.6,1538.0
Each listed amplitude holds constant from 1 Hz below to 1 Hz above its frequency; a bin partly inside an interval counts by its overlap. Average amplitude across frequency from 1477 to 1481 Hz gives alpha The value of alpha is 67.2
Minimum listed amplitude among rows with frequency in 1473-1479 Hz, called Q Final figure 68.37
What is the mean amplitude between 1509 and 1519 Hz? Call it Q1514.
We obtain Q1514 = 69.4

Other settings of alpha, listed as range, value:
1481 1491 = 67.9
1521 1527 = 67.3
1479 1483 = 66.3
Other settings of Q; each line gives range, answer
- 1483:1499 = 65.76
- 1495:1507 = 68.22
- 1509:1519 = 67.35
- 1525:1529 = 67.79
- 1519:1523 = 67.21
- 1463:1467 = 68.92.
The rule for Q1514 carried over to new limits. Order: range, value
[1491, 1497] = 71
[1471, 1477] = 70.8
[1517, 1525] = 67.5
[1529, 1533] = 65.7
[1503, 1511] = 68.6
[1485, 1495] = 69.7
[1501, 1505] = 70.7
